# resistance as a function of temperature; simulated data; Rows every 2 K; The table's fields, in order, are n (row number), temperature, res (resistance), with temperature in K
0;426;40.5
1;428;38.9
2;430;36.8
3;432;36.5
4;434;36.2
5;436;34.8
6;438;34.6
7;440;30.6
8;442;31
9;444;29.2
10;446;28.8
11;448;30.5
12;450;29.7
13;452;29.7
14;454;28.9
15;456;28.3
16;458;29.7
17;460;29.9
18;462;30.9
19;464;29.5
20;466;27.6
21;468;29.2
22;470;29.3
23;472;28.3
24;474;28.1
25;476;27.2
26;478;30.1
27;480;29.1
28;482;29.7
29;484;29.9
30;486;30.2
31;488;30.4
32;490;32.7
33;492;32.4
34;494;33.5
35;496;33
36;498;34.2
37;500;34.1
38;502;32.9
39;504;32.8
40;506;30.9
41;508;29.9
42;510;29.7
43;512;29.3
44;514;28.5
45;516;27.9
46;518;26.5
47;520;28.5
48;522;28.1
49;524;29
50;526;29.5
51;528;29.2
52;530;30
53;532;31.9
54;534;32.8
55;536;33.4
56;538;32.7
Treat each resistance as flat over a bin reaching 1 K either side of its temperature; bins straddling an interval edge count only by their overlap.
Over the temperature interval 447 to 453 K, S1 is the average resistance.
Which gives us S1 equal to 30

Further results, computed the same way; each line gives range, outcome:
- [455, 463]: 29.7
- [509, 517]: 28.9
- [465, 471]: 28.7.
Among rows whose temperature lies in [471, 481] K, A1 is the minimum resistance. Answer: 27.2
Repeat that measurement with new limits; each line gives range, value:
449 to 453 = 29.7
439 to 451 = 28.8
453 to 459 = 28.3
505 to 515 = 28.5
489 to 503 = 32.4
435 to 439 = 34.6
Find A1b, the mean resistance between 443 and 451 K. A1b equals 29.6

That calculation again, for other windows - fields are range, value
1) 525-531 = 29.6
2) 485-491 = 31.1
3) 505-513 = 29.9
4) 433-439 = 35.2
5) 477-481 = 29.6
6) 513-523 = 27.9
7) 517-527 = 28.3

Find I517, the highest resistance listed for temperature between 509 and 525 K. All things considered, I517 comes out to 29.7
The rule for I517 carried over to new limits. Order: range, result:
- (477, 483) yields 30.1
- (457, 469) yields 30.9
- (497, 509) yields 34.2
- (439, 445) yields 31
